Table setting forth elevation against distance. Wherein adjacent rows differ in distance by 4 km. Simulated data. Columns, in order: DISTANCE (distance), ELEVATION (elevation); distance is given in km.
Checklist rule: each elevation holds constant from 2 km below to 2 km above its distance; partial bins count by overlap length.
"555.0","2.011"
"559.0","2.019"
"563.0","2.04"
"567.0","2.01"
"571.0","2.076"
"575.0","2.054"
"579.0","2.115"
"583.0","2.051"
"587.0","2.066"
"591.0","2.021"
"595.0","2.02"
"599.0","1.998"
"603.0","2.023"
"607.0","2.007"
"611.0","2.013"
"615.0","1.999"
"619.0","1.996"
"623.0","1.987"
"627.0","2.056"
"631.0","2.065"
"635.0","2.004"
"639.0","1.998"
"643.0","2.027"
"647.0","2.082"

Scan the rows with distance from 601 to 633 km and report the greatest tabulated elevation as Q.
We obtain 2.065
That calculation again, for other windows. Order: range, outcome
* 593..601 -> 2.02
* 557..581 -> 2.115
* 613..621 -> 1.999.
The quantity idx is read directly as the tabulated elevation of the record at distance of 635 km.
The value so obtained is 2.004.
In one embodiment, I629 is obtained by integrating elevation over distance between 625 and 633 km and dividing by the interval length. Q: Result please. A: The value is 2.06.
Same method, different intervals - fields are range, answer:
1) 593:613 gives 2.01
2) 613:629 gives 2.01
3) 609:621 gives 2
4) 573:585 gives 2.07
